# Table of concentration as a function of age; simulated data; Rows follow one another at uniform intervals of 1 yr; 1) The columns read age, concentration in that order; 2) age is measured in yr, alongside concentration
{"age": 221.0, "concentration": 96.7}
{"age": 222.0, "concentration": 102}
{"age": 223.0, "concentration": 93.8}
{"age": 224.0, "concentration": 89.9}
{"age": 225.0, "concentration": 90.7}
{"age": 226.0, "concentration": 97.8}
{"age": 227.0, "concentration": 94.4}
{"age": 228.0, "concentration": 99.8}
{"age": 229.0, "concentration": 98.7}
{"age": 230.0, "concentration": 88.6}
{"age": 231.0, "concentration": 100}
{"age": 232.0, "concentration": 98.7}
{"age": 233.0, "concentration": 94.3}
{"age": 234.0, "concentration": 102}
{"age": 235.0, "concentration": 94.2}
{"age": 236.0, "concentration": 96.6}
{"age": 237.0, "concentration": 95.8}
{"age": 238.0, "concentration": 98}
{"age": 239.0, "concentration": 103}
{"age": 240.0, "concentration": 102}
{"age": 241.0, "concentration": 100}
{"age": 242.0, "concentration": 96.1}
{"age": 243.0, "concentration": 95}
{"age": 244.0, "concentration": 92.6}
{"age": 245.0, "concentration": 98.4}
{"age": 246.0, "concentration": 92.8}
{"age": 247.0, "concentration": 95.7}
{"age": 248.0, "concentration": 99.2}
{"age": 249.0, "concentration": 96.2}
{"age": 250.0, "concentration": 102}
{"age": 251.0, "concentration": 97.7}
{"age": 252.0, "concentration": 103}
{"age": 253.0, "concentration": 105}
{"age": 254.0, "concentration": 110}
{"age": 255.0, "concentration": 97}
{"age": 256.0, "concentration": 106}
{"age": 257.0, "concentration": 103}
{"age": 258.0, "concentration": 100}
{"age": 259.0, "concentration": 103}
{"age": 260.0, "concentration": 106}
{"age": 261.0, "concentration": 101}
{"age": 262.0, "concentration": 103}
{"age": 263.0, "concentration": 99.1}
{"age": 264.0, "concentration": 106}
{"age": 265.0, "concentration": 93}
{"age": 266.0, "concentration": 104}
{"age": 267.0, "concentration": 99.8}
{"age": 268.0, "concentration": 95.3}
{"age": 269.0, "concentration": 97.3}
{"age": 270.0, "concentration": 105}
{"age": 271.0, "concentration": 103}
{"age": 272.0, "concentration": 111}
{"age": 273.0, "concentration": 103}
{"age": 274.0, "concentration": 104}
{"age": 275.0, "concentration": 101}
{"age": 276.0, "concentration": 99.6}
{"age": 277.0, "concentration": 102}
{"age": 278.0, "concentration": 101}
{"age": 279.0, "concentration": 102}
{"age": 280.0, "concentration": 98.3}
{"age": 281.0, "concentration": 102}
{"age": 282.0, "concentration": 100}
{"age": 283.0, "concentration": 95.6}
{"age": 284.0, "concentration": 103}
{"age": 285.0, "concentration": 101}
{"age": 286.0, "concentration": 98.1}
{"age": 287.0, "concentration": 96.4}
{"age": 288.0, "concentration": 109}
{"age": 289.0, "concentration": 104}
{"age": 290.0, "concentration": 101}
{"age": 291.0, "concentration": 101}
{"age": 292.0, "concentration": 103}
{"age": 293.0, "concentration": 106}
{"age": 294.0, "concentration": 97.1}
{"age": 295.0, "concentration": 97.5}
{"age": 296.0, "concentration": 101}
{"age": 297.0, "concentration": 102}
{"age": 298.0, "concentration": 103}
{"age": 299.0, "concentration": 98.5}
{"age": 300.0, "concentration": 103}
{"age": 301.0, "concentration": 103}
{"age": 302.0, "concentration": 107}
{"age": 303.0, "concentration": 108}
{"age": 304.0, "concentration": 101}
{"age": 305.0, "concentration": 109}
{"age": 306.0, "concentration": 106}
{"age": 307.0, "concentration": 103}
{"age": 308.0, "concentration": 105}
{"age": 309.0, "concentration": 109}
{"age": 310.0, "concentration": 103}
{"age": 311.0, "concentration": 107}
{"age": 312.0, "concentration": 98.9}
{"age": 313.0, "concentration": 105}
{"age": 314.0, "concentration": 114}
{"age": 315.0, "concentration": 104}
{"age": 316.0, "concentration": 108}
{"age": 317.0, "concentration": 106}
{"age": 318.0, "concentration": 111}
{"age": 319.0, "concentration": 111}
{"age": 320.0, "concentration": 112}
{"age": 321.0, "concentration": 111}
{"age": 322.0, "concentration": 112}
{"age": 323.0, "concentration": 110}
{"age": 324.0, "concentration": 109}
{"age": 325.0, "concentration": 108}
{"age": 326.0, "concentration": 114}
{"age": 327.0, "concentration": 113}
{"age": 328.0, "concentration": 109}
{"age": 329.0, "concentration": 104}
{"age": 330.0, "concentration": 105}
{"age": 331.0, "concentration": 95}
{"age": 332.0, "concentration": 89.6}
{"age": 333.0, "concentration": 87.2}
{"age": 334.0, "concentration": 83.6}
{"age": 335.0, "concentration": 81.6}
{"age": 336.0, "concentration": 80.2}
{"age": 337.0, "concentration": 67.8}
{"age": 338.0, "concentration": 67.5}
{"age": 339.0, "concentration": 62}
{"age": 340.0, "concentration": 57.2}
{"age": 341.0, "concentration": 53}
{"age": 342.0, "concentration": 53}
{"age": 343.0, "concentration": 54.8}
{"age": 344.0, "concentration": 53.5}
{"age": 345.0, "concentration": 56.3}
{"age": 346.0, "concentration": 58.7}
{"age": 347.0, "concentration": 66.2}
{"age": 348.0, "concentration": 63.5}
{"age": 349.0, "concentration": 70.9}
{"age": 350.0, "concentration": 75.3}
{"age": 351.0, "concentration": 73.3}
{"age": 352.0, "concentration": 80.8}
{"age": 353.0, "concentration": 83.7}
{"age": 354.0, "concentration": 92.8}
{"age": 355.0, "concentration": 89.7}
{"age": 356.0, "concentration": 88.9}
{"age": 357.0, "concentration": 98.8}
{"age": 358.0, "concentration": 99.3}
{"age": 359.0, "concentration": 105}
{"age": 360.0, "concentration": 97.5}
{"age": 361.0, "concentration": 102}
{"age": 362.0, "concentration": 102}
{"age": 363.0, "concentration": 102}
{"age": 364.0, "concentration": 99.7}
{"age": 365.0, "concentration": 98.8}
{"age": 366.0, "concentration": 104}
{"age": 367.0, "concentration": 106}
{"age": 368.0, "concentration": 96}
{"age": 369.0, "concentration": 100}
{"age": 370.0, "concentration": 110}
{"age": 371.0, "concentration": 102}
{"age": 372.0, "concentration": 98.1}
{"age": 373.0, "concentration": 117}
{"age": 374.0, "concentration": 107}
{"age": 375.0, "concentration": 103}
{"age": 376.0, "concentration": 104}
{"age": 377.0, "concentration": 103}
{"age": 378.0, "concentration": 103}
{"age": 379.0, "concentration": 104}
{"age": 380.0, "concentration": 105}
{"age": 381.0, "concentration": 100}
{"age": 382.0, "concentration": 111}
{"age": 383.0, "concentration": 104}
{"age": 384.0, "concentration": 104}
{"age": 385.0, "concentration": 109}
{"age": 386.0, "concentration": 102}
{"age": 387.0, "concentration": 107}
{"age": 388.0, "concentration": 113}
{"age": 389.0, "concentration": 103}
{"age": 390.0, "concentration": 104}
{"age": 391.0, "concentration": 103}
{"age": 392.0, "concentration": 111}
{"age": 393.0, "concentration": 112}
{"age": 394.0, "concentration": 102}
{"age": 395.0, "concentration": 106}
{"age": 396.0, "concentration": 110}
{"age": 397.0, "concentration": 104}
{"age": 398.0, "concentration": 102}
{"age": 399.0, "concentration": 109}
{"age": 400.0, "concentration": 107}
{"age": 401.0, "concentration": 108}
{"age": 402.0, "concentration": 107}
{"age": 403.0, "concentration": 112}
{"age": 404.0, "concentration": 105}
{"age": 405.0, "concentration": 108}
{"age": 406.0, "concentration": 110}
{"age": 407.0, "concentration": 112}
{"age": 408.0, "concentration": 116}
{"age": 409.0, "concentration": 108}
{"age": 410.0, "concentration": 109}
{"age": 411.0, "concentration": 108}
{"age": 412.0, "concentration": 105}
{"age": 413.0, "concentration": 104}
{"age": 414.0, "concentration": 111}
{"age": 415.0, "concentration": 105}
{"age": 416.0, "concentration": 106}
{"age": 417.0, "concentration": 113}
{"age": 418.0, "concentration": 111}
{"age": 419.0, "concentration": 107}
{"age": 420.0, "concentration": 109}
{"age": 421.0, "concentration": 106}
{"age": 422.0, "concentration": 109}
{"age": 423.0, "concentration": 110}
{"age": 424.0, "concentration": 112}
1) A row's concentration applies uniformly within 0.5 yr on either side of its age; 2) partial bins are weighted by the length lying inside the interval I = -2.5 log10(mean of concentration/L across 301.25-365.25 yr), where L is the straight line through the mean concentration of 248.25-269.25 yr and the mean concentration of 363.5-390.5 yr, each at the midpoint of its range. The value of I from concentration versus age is 0.12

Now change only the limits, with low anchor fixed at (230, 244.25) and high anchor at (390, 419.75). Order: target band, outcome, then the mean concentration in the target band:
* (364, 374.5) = 0.02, 104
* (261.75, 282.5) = -0.02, 101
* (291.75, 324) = -0.04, 106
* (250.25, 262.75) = -0.04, 103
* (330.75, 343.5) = 0.41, 71.3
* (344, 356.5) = 0.37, 74.1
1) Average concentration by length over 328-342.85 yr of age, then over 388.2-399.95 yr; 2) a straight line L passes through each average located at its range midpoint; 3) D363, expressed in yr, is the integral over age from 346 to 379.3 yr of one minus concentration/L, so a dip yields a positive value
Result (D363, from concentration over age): -1.2 yr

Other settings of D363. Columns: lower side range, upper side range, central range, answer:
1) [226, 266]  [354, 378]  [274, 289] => -0.2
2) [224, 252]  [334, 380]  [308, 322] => -2.7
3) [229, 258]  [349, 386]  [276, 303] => -0.7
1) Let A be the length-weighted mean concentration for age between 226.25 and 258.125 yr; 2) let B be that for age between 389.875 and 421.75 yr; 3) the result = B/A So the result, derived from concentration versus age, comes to 1.09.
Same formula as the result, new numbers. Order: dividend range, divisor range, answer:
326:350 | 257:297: 0.75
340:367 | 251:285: 0.80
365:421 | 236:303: 1.06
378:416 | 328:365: 1.32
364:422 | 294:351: 1.15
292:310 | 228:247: 1.07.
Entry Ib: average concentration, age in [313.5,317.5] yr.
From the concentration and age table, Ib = 108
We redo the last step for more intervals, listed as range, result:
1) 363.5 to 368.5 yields 101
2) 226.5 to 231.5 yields 96.3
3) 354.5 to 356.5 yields 89.3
